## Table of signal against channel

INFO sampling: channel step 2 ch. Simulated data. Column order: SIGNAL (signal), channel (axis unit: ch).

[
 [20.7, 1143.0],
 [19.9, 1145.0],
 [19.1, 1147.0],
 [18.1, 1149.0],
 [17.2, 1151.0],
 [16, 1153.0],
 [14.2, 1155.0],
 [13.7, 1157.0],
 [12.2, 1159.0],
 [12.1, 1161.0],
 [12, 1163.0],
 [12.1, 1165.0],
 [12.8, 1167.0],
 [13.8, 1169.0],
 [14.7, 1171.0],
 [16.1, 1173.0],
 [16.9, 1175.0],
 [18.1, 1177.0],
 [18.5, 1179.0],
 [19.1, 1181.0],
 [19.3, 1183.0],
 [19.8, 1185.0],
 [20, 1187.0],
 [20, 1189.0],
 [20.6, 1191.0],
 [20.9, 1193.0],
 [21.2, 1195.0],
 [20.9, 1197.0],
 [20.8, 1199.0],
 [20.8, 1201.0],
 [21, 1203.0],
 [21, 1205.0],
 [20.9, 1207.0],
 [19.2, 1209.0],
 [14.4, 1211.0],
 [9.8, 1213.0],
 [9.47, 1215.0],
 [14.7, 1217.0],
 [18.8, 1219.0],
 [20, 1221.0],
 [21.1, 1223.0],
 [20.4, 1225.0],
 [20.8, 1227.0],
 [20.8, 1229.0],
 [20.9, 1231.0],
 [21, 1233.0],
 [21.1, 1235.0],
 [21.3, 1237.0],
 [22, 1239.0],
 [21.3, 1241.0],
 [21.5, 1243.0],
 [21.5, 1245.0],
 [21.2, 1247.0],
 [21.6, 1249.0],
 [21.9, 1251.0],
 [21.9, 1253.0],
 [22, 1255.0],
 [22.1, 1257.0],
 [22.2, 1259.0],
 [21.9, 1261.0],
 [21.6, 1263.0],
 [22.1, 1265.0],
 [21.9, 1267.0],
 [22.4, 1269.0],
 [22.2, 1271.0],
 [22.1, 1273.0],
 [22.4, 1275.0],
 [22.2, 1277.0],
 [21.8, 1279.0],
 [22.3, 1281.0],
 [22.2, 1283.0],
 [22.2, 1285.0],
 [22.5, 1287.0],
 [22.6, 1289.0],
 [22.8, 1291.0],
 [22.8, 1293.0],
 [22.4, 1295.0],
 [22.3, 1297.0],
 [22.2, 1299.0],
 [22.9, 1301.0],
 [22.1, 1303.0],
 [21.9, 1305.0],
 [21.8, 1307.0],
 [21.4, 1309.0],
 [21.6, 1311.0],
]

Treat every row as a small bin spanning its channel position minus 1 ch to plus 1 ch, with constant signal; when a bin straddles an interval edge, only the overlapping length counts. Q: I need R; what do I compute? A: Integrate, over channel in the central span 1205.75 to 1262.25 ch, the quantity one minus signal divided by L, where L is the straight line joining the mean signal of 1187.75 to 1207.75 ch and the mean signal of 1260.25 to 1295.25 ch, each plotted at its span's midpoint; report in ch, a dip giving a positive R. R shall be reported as 4.3 ch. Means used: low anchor 20.8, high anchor 22.2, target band 19.9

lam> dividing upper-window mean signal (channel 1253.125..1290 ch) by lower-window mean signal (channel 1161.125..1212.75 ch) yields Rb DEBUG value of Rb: 1.23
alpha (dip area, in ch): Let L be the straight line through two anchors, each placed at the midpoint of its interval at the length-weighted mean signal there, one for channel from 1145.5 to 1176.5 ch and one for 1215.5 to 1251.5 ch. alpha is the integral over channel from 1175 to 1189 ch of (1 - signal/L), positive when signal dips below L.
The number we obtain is -2.15 ch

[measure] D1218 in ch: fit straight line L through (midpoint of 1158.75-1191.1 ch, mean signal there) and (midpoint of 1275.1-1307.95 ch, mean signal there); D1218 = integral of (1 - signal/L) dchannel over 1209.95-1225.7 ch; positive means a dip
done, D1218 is 2.2 ch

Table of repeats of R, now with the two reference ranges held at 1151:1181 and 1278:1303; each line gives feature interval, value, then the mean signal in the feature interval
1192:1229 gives -2.75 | 18.7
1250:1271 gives -1.48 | 22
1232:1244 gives -1.37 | 21.4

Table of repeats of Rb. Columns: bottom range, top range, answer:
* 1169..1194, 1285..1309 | 1.21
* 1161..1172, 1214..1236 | 1.46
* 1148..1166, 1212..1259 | 1.41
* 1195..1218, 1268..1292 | 1.26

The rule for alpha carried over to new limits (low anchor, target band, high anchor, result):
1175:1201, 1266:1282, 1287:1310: -0.3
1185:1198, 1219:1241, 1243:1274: 0.5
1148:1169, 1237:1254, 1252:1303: -1.3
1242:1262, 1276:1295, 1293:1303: -0.1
